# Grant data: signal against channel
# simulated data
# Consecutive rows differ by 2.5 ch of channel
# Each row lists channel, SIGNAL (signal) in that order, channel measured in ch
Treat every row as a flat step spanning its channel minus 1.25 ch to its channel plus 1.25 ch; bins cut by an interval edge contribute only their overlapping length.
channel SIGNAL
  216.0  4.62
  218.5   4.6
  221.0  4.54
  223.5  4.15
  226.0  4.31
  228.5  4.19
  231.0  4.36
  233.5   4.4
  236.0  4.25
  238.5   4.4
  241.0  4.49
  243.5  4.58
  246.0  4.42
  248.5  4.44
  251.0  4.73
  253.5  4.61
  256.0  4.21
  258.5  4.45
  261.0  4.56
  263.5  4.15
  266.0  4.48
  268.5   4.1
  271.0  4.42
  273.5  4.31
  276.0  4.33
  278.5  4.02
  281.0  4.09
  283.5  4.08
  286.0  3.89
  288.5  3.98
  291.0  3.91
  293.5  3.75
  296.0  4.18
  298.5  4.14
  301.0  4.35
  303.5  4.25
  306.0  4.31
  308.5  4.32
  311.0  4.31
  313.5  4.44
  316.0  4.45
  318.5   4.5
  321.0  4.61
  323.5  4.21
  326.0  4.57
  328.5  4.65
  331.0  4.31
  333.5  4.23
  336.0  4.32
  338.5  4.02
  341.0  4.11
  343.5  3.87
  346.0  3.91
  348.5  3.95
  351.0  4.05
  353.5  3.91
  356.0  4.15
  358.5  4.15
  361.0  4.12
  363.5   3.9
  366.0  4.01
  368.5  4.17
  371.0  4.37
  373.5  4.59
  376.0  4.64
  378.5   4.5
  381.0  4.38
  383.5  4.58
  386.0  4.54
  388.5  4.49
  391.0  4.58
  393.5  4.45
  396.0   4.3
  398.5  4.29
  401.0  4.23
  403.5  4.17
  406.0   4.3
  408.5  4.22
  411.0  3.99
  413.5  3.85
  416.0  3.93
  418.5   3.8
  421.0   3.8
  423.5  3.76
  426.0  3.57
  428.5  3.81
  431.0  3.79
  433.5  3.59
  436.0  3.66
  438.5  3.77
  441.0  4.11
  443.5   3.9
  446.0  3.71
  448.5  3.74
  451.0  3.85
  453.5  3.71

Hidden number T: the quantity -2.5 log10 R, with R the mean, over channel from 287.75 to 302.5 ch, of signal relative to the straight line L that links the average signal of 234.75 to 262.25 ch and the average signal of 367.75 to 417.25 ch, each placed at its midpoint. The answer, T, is 0.09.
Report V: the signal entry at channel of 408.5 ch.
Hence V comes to 4.22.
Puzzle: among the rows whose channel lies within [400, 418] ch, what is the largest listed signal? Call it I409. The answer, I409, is 4.3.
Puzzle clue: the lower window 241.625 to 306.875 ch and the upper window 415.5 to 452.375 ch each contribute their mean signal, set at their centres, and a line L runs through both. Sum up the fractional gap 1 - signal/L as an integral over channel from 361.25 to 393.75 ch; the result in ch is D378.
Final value -3.6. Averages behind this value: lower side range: 4.26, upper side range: 3.78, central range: 4.39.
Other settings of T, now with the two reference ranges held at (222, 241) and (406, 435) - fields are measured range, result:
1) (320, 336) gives -0.09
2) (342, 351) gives 0.03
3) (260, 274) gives -0.03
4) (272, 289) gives 0.02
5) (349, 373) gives -0.03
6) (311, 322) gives -0.09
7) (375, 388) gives -0.15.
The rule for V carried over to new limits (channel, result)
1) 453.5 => 3.71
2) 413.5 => 3.85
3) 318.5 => 4.5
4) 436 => 3.66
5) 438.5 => 3.77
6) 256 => 4.21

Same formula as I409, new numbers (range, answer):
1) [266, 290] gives 4.48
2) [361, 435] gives 4.64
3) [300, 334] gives 4.65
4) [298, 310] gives 4.35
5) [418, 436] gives 3.81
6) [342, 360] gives 4.15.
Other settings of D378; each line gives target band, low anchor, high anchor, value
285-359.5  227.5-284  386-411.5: 2.5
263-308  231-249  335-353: 1.0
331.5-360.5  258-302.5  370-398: 2.0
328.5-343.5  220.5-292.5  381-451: -0.1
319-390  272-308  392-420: -2.3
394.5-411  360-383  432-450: -0.7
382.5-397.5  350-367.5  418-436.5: -2.3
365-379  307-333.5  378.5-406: 0.1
